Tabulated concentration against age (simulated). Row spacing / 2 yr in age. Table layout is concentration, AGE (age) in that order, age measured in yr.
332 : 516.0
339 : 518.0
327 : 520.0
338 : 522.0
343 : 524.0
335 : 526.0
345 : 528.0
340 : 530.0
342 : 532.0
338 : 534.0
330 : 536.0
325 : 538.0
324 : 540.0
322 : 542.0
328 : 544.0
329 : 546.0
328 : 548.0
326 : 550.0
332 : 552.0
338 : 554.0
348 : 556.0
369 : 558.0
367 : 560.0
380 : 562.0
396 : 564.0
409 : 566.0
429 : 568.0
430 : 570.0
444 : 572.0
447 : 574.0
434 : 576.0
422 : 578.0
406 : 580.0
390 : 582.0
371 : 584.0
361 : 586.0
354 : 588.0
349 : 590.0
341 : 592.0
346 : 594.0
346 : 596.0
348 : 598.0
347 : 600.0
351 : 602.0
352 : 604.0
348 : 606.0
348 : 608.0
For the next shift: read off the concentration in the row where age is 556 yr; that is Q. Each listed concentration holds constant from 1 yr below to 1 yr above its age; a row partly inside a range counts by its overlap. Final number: 348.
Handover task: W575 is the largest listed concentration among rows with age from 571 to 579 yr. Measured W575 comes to 447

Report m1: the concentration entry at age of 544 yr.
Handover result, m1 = 328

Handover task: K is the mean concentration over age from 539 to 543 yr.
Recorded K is 323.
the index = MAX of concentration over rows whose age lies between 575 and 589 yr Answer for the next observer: 434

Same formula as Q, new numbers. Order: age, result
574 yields 447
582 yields 390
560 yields 367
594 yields 346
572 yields 444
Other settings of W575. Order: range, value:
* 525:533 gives 345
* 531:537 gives 342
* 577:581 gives 422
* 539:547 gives 329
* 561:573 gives 444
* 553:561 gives 369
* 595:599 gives 348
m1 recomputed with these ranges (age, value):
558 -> 369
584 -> 371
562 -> 380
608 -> 348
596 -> 346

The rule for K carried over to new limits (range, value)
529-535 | 340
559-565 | 381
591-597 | 344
